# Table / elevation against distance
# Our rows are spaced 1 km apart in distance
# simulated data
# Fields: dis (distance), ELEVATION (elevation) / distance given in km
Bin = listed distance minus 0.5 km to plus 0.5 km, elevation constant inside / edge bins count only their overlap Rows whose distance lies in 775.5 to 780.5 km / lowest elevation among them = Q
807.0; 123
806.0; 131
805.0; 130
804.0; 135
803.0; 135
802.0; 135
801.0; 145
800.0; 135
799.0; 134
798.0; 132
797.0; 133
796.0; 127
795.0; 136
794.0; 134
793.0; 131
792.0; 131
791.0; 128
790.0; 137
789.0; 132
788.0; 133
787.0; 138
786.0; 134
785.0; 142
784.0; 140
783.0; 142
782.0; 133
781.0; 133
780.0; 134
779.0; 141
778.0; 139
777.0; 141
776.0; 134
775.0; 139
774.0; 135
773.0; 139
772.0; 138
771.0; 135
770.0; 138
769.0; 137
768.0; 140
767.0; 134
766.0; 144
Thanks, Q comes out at 134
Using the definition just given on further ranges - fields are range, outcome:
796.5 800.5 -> 132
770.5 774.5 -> 135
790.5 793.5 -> 128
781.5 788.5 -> 133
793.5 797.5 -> 127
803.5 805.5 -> 130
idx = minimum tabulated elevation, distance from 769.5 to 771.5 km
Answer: 135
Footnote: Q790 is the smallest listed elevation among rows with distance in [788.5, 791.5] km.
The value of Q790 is 128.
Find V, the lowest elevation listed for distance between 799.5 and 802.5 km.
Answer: 135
